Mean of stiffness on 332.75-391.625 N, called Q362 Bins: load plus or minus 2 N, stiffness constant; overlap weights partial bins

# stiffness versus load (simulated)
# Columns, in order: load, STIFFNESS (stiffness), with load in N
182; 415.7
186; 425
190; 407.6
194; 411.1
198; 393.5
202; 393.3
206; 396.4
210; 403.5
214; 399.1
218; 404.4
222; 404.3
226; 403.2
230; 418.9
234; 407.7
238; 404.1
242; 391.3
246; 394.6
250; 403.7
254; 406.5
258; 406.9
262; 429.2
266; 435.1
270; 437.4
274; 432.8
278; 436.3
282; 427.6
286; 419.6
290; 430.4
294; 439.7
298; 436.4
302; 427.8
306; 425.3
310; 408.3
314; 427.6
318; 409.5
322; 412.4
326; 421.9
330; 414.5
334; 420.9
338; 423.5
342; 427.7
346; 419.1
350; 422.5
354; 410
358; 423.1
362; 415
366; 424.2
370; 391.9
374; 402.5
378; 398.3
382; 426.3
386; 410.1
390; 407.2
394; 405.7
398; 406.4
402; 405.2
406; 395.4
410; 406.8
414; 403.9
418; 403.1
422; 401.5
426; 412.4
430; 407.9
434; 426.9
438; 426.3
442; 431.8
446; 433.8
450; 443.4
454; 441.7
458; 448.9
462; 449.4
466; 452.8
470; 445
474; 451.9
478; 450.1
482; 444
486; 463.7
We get 415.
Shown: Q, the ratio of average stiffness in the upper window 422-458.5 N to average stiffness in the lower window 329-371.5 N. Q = 1.02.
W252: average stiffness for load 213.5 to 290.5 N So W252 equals 415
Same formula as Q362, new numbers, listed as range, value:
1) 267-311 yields 430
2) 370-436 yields 407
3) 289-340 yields 423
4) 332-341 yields 423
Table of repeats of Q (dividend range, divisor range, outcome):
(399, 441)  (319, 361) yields 0.98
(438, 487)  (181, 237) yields 1.10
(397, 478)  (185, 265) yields 1.05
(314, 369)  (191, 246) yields 1.04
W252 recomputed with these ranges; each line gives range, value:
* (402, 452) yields 416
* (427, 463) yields 433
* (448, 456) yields 443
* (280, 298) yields 430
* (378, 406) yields 408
